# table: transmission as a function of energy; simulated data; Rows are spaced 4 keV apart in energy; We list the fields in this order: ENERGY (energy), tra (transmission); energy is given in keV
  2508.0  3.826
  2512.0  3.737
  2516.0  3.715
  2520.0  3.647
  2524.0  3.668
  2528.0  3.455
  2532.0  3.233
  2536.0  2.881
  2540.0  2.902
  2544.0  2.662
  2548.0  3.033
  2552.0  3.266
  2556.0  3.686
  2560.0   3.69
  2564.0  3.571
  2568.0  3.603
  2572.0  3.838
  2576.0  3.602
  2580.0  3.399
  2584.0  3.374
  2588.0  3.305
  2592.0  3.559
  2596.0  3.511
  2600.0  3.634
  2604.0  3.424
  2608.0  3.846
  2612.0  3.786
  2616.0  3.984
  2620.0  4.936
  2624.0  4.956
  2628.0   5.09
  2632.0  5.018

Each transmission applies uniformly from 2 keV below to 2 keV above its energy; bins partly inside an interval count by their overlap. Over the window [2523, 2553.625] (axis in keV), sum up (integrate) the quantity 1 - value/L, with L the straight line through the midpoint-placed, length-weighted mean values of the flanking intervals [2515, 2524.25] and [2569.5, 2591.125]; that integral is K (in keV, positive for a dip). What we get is 4.3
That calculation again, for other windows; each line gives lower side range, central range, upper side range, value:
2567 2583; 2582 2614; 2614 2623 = 4.12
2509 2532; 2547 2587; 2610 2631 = 5.39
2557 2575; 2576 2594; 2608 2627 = 2.30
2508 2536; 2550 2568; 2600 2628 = 1.16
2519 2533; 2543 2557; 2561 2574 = 1.73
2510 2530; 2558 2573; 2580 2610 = -0.42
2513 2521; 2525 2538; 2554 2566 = 1.60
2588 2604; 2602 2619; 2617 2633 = 1.63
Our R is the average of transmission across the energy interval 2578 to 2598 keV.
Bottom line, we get 3.43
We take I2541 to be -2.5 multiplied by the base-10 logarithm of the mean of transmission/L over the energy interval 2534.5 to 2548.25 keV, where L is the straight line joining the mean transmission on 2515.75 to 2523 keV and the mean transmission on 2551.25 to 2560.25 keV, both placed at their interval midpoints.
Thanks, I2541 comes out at 0.26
